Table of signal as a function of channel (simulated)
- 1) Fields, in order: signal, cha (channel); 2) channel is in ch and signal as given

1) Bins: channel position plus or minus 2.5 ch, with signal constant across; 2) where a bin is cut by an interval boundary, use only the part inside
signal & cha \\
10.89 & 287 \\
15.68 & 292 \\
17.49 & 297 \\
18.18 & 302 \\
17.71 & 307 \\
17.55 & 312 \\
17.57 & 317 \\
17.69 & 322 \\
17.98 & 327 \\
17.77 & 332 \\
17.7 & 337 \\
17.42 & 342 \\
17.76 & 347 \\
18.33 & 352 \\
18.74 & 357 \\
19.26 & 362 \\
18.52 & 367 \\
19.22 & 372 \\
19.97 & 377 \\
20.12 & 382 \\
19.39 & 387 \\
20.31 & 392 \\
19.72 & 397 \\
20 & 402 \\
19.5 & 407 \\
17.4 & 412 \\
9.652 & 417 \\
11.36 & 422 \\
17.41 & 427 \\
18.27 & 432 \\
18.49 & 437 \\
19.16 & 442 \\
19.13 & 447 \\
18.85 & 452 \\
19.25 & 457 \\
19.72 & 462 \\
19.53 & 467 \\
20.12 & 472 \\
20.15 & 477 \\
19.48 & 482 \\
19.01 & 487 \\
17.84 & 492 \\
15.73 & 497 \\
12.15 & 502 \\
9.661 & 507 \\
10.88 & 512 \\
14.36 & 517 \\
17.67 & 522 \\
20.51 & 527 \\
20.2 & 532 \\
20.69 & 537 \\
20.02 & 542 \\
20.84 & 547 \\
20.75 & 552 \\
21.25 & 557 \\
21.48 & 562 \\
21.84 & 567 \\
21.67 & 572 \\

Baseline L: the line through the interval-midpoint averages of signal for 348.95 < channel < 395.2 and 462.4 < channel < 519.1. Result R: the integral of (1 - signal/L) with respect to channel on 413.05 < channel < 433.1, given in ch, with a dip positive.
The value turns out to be 4.4 ch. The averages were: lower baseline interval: 19.3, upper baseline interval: 16.4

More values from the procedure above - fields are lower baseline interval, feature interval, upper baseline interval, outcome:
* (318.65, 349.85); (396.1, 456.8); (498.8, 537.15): -3.08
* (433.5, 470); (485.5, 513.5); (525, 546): 8.00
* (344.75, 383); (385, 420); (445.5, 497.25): 2.08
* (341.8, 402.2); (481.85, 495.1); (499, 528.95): -3.07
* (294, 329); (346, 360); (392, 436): -0.78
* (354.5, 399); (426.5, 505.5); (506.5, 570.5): 3.29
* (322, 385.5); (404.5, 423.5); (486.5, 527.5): 2.76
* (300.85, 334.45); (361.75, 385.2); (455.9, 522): -2.70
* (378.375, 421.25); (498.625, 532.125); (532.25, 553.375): 8.96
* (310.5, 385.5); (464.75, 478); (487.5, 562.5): -1.58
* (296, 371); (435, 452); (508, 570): -0.36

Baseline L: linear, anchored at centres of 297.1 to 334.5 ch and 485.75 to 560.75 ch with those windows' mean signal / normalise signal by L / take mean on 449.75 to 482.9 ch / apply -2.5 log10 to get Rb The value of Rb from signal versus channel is -0.12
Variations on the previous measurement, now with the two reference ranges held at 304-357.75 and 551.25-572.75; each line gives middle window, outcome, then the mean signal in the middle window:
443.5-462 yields 0.03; 19.2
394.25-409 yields -0.05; 19.8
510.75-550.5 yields 0.14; 18.4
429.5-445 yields 0.05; 18.7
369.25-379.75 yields -0.06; 19.6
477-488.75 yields 0.04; 19.5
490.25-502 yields 0.28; 15.7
